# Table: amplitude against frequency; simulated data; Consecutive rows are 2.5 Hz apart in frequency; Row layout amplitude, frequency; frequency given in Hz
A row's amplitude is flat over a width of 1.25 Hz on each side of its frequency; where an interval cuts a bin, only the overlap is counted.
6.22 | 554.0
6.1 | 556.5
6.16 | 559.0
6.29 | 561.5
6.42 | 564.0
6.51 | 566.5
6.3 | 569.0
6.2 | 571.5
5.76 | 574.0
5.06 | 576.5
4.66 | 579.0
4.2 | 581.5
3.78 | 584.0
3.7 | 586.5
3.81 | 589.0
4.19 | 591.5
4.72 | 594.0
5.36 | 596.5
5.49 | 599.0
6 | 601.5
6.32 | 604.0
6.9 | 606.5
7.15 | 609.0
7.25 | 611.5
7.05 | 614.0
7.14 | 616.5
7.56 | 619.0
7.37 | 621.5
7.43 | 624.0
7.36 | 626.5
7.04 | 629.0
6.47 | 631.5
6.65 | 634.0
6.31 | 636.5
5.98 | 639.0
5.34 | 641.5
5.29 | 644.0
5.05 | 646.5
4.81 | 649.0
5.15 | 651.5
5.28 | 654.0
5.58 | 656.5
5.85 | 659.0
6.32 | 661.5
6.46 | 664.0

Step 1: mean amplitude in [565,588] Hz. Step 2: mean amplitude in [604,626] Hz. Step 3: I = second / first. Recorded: 1.40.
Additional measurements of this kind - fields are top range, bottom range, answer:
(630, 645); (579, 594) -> 1.49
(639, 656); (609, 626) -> 0.72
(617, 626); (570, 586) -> 1.51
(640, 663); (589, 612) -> 0.94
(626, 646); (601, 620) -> 0.89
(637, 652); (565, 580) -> 0.92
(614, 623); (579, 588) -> 1.83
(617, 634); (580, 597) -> 1.70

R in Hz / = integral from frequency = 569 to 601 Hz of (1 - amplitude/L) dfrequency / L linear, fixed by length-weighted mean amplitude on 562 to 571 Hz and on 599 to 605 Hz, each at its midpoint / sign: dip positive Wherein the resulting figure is 7.0 Hz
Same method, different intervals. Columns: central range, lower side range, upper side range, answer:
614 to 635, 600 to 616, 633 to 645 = -2.7 Hz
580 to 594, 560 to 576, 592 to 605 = 4.2 Hz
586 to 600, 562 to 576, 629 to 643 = 3.7 Hz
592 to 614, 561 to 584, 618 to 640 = 0.7 Hz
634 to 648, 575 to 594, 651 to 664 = -0.7 Hz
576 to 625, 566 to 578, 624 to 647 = 2.6 Hz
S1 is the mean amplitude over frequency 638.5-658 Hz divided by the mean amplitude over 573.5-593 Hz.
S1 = 1.22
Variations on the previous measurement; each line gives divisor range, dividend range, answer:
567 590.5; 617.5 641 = 1.41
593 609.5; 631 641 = 1.05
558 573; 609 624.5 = 1.15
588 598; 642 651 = 1.11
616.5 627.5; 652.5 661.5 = 0.77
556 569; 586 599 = 0.71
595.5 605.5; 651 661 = 0.95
